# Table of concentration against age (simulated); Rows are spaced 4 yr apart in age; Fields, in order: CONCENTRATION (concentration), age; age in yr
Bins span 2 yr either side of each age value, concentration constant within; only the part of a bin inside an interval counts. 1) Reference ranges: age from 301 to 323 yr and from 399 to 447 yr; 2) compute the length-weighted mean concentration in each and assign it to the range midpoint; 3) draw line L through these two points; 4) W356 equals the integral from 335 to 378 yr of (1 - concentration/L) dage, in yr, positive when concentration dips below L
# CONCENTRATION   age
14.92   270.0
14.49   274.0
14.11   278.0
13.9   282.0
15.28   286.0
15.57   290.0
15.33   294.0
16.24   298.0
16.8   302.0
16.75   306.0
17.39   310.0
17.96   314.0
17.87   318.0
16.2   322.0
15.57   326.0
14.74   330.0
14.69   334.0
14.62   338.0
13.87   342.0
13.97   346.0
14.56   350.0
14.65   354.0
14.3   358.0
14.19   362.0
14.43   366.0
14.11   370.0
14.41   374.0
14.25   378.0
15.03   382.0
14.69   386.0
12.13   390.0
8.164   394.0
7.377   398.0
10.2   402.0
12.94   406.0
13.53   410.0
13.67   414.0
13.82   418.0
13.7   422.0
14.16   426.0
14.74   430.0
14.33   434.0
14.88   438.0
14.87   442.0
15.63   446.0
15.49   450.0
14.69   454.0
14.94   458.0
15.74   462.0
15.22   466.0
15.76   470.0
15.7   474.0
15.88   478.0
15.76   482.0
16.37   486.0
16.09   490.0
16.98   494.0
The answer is 4.0 yr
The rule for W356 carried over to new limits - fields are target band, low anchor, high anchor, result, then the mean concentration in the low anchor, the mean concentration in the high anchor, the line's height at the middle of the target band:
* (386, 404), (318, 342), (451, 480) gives 6.2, 15.3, 15.4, 15.3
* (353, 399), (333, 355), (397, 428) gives 1.1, 14.4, 12.6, 13.5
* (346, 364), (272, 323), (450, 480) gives 1.6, 16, 15.4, 15.8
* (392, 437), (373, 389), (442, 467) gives 7.2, 14.5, 15.3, 14.8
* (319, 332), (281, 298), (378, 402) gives -1.6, 15.2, 11.6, 13.9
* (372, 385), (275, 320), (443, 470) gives 0.9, 16.1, 15.3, 15.7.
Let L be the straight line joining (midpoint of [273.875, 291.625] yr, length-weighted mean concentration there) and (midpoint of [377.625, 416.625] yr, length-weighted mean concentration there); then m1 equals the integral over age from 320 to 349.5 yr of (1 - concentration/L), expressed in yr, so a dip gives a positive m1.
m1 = -2.78 yr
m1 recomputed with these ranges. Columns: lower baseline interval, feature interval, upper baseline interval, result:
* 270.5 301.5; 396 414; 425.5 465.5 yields 4.4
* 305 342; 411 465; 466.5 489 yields 4.3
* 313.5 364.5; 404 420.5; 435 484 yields 1.9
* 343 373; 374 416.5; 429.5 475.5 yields 6.7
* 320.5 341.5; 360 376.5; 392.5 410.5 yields -2.4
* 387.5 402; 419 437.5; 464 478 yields -3.1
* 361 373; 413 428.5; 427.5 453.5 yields 0.9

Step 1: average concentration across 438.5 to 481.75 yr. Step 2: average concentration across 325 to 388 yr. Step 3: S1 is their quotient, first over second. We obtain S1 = 1.1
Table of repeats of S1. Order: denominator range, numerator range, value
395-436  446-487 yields 1.22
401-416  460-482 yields 1.23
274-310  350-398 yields 0.86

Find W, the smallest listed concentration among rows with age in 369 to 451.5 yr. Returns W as 7.377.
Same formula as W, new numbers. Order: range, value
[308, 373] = 13.87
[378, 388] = 14.25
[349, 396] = 8.164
